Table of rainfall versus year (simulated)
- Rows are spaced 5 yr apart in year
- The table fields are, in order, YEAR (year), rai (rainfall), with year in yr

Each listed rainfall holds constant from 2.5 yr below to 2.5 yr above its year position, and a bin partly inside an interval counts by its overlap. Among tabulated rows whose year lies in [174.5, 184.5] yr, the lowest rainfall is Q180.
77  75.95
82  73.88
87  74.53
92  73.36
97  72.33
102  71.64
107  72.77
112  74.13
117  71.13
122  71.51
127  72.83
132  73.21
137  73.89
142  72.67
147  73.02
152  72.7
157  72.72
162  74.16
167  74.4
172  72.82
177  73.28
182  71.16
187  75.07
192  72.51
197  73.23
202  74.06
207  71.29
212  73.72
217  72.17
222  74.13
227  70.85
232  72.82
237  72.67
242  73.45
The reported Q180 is 71.16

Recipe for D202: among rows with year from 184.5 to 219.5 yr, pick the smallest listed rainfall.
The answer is 71.29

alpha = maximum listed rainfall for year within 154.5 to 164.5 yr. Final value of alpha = 74.16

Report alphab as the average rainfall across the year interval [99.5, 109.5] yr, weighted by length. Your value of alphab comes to 72.2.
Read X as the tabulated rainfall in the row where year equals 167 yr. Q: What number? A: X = 74.4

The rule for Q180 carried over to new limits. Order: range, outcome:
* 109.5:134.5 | 71.13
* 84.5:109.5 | 71.64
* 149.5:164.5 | 72.7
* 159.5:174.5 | 72.82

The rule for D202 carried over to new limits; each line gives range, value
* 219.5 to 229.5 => 70.85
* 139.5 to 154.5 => 72.67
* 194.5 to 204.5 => 73.23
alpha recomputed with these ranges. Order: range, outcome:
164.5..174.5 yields 74.4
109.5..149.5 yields 74.13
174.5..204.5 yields 75.07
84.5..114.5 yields 74.53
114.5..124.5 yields 71.51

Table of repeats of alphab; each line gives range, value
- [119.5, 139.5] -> 72.9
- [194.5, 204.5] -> 73.6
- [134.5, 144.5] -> 73.3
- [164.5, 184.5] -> 72.9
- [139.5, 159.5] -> 72.8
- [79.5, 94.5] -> 73.9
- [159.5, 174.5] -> 73.8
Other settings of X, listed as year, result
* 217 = 72.17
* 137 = 73.89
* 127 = 72.83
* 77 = 75.95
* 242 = 73.45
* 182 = 71.16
